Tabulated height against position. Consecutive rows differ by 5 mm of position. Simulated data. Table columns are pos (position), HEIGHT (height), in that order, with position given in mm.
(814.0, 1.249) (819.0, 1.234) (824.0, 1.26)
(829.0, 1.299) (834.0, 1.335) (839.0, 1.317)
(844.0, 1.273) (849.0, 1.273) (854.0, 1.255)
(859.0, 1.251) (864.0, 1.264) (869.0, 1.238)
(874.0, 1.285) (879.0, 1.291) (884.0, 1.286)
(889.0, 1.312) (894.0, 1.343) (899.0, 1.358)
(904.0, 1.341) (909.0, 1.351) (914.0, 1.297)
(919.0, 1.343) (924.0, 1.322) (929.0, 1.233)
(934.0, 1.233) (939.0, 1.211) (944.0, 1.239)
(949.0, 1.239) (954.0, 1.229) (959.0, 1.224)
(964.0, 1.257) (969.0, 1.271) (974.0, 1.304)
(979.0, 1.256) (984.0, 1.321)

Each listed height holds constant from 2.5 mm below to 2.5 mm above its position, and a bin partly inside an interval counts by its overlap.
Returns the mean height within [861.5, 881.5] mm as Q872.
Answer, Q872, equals 1.27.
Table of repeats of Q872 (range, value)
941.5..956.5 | 1.24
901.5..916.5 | 1.33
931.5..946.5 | 1.23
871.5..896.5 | 1.3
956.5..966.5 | 1.24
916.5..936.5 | 1.28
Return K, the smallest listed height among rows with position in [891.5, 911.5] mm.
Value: 1.341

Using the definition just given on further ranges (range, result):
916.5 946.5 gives 1.211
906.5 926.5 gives 1.297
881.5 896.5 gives 1.286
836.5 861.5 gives 1.251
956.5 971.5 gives 1.224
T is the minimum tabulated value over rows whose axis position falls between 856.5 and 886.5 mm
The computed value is 1.238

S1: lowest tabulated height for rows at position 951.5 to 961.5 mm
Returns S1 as 1.224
